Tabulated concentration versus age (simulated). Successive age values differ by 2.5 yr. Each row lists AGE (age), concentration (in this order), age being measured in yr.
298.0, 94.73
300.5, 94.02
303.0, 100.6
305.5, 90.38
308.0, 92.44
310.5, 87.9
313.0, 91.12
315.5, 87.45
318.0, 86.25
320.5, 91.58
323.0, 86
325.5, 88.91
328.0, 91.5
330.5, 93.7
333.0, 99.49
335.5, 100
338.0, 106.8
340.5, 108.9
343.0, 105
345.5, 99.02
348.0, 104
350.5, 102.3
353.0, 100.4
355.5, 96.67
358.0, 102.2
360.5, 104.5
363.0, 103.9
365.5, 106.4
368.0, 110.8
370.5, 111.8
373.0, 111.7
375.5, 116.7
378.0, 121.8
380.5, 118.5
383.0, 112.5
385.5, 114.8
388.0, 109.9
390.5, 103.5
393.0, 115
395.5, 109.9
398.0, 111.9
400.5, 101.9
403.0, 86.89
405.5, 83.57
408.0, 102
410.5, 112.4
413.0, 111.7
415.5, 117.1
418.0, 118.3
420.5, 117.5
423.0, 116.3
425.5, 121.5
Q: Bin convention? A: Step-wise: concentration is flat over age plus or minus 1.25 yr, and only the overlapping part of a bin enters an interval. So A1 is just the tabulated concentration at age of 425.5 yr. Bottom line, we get 121.5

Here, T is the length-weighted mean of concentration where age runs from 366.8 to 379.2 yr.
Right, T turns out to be 115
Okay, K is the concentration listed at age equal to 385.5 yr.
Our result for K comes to 114.8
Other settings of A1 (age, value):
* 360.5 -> 104.5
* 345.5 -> 99.02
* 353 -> 100.4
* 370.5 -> 111.8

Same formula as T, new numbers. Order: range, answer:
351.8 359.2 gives 99.7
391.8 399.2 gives 112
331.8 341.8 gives 104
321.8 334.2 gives 91.9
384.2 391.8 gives 109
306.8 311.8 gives 90.2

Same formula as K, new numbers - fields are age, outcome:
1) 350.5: 102.3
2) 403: 86.89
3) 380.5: 118.5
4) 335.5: 100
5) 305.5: 90.38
